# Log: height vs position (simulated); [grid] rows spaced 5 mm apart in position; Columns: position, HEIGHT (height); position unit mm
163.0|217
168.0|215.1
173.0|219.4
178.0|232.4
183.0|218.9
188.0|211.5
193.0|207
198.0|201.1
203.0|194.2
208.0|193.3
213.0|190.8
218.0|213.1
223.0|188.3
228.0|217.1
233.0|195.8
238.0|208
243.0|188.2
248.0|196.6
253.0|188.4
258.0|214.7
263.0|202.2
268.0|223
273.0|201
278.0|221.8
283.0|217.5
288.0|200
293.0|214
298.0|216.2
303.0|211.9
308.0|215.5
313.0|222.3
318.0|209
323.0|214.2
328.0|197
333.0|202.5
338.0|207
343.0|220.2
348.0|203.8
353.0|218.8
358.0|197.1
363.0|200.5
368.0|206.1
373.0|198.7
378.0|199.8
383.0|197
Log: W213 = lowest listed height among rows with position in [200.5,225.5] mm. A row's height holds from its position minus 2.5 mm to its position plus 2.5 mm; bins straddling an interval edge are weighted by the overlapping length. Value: 188.3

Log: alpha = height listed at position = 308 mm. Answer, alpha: 215.5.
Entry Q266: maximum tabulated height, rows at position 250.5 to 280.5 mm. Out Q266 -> 223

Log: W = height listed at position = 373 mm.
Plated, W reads 198.7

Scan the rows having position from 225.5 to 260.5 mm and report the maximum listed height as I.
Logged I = 217.1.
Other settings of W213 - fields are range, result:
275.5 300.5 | 200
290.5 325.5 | 209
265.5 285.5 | 201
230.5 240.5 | 195.8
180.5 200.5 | 201.1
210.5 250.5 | 188.2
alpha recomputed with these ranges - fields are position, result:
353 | 218.8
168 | 215.1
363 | 200.5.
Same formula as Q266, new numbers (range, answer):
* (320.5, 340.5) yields 214.2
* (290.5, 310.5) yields 216.2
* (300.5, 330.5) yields 222.3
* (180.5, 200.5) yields 218.9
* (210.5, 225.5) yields 213.1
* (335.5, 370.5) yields 220.2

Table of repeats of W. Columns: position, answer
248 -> 196.6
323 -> 214.2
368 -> 206.1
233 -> 195.8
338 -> 207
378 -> 199.8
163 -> 217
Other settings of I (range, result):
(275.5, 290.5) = 221.8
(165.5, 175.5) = 219.4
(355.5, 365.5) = 200.5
